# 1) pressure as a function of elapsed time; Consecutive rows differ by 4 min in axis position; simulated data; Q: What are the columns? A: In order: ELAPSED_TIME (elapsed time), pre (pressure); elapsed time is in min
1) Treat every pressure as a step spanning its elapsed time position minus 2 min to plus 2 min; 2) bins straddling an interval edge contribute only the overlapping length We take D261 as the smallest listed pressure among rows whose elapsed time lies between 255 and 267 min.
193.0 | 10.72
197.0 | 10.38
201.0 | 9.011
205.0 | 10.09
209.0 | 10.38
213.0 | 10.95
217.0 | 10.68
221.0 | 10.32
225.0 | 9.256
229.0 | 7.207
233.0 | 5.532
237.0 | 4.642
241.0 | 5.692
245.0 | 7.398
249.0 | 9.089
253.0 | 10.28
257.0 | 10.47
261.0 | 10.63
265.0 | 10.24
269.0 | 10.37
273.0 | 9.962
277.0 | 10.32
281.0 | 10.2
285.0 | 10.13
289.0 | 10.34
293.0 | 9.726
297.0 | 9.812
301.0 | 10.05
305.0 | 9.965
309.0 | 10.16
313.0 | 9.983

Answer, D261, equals 10.24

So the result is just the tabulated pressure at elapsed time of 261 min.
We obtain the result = 10.63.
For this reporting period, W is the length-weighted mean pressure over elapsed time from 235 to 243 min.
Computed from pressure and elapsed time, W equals 5.17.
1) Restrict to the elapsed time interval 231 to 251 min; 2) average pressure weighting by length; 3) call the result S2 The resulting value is 6.47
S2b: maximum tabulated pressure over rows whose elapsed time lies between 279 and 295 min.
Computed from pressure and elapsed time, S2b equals 10.34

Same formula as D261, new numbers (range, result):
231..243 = 4.642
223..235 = 5.532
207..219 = 10.38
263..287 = 9.962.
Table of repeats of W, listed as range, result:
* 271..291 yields 10.2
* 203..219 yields 10.5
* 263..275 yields 10.2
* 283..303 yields 10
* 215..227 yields 10.1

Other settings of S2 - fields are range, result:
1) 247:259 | 9.95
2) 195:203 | 9.7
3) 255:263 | 10.6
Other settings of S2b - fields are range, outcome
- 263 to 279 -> 10.37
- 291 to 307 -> 10.05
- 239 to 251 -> 9.089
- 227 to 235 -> 7.207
